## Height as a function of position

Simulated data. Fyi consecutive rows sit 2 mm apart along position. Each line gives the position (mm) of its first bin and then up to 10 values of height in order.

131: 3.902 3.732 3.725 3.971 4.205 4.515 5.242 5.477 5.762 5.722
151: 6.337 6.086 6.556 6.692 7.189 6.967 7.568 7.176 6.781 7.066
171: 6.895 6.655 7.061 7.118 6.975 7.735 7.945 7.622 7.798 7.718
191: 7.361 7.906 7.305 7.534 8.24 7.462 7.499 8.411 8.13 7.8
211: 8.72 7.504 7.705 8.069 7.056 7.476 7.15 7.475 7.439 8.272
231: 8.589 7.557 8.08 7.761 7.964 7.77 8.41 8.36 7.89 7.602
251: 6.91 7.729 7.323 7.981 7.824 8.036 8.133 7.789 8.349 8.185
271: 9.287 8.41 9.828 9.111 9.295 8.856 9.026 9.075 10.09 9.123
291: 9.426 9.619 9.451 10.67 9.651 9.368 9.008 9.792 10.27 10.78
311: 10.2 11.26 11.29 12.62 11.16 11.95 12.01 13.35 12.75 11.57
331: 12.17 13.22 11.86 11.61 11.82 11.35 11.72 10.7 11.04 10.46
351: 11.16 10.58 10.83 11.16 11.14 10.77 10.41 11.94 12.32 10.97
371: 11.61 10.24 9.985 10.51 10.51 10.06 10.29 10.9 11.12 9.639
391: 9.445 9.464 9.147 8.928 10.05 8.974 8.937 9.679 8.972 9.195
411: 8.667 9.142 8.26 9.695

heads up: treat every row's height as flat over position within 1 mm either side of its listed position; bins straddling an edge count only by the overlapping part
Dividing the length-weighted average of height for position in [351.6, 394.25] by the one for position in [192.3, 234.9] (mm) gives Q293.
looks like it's 1.37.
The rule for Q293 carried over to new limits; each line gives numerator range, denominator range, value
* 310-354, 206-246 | 1.48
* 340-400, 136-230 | 1.51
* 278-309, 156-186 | 1.33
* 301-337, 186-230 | 1.48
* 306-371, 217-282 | 1.42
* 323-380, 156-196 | 1.56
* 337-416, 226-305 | 1.21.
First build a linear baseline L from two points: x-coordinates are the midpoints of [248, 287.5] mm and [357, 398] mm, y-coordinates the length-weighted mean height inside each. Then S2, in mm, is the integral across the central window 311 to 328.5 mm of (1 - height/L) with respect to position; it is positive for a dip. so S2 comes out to -4.7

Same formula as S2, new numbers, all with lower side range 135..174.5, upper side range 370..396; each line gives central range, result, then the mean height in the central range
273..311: -4.4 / 9.57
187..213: -3.4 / 7.83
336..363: -4.1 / 11.1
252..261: 0.2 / 7.75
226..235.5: -0.6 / 7.98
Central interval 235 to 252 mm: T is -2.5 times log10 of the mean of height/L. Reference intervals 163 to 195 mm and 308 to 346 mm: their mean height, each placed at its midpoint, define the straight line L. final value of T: 0.179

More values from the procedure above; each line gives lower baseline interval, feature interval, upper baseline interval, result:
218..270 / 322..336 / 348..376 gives -0.226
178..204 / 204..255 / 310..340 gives 0.131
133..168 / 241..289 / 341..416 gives -0.047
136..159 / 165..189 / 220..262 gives -0.157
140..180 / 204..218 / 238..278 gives -0.099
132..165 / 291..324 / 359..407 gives -0.198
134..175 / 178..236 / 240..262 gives -0.110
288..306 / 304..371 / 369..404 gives -0.168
